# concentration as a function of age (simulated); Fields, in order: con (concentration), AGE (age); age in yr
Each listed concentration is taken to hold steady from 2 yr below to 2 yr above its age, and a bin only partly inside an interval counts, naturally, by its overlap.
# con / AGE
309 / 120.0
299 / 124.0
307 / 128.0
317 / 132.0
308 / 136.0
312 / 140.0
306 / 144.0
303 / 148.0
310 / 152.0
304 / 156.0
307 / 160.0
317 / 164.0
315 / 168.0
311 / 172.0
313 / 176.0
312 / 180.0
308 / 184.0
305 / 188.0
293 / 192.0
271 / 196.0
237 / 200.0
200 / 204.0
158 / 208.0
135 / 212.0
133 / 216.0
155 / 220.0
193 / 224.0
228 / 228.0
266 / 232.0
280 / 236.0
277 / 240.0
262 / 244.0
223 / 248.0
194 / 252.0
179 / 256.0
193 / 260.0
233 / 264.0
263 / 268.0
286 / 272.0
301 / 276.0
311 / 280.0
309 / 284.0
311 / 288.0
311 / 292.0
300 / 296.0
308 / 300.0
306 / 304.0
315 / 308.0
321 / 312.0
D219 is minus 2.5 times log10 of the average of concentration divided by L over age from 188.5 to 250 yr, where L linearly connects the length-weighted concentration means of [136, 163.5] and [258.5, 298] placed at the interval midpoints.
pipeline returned 0.30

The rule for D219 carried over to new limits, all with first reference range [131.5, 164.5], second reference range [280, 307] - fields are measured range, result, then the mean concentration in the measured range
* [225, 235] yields 0.25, 245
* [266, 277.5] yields 0.09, 283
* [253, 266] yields 0.46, 201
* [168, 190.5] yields 0.00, 310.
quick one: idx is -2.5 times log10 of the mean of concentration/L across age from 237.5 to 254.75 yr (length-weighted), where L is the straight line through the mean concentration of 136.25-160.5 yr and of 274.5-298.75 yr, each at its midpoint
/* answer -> 0.28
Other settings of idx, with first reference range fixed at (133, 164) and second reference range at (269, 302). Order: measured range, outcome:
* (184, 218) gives 0.35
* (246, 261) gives 0.47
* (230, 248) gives 0.15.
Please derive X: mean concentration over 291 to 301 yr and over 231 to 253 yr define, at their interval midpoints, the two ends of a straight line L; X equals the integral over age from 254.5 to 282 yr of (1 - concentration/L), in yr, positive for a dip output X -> 2.5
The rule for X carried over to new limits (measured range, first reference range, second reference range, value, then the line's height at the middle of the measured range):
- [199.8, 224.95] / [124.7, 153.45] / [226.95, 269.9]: 9.0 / 260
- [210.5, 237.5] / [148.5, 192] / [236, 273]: 6.4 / 262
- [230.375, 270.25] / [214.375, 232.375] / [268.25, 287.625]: 0.4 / 244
